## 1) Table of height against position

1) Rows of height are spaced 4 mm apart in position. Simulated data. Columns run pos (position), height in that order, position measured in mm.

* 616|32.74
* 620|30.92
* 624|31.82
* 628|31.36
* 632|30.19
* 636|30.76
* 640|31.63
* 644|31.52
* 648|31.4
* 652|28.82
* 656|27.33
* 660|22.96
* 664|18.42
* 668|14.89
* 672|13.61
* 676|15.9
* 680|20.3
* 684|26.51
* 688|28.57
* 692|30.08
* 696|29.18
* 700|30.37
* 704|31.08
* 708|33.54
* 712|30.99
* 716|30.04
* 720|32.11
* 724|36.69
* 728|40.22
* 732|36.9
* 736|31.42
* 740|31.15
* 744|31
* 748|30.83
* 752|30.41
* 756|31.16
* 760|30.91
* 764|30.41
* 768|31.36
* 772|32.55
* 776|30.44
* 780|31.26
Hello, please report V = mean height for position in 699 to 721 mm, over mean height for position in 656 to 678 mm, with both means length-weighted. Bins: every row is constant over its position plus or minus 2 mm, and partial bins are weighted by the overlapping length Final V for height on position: 1.7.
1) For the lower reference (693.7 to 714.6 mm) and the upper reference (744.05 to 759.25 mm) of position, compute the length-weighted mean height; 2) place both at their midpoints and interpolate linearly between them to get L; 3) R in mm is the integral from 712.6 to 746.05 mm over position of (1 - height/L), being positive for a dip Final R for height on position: -2.89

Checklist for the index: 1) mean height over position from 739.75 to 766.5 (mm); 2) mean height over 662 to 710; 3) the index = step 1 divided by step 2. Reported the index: 1.3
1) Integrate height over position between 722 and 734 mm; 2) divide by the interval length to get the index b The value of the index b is 37.9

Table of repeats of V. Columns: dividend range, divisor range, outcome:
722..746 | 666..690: 1.73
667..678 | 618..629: 0.47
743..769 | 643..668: 1.20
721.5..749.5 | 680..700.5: 1.22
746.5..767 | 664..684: 1.77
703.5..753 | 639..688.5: 1.39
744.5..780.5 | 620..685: 1.21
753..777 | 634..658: 1.03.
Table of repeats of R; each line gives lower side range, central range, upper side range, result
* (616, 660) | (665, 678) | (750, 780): 6.6 mm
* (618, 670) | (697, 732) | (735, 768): -3.9 mm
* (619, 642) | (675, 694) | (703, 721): 4.1 mm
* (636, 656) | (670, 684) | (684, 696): 5.4 mm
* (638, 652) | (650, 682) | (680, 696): 10.0 mm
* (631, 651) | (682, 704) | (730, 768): 1.5 mm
